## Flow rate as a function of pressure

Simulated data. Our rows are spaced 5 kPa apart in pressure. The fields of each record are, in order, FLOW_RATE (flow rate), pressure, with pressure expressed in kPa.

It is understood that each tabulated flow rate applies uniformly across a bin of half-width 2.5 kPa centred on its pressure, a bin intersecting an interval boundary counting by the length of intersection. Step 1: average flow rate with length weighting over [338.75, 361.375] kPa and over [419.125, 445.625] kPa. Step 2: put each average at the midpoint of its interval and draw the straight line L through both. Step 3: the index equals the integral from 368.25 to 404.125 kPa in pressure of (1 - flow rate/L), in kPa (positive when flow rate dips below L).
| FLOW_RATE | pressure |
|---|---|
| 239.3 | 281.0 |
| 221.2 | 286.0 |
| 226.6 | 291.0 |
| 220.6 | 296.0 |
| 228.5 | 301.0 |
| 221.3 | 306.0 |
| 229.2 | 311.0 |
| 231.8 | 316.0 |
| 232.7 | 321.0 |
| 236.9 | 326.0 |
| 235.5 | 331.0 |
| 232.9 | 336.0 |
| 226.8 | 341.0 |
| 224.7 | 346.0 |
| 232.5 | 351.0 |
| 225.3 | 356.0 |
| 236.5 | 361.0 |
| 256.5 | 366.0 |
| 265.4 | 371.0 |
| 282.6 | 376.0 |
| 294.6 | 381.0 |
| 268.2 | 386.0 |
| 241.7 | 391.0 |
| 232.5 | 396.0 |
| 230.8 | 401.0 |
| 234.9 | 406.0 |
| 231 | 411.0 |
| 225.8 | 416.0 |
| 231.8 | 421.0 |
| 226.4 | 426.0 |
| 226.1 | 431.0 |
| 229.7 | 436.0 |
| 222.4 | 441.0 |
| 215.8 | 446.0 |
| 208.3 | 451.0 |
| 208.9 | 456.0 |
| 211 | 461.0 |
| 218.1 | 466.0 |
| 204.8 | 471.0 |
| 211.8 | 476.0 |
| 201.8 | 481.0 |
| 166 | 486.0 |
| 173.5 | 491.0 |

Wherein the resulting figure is -5.0 kPa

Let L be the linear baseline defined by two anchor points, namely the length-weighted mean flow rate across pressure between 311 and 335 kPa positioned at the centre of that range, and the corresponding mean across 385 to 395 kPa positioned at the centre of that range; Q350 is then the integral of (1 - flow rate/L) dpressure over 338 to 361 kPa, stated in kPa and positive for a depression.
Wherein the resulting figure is 1.10 kPa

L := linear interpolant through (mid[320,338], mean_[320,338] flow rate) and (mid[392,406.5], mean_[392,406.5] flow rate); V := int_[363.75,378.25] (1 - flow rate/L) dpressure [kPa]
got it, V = -2.12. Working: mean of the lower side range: 235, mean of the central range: 268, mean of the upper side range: 233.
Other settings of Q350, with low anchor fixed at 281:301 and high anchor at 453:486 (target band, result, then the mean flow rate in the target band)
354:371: -2.03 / 244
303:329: -0.89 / 230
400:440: -3.36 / 229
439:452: -0.46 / 216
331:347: -0.67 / 230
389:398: -0.95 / 237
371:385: -4.29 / 282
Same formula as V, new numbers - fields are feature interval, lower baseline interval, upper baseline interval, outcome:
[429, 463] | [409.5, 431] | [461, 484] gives 0.18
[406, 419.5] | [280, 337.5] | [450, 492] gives -1.18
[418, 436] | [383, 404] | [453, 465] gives -0.09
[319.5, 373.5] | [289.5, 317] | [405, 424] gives -2.18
